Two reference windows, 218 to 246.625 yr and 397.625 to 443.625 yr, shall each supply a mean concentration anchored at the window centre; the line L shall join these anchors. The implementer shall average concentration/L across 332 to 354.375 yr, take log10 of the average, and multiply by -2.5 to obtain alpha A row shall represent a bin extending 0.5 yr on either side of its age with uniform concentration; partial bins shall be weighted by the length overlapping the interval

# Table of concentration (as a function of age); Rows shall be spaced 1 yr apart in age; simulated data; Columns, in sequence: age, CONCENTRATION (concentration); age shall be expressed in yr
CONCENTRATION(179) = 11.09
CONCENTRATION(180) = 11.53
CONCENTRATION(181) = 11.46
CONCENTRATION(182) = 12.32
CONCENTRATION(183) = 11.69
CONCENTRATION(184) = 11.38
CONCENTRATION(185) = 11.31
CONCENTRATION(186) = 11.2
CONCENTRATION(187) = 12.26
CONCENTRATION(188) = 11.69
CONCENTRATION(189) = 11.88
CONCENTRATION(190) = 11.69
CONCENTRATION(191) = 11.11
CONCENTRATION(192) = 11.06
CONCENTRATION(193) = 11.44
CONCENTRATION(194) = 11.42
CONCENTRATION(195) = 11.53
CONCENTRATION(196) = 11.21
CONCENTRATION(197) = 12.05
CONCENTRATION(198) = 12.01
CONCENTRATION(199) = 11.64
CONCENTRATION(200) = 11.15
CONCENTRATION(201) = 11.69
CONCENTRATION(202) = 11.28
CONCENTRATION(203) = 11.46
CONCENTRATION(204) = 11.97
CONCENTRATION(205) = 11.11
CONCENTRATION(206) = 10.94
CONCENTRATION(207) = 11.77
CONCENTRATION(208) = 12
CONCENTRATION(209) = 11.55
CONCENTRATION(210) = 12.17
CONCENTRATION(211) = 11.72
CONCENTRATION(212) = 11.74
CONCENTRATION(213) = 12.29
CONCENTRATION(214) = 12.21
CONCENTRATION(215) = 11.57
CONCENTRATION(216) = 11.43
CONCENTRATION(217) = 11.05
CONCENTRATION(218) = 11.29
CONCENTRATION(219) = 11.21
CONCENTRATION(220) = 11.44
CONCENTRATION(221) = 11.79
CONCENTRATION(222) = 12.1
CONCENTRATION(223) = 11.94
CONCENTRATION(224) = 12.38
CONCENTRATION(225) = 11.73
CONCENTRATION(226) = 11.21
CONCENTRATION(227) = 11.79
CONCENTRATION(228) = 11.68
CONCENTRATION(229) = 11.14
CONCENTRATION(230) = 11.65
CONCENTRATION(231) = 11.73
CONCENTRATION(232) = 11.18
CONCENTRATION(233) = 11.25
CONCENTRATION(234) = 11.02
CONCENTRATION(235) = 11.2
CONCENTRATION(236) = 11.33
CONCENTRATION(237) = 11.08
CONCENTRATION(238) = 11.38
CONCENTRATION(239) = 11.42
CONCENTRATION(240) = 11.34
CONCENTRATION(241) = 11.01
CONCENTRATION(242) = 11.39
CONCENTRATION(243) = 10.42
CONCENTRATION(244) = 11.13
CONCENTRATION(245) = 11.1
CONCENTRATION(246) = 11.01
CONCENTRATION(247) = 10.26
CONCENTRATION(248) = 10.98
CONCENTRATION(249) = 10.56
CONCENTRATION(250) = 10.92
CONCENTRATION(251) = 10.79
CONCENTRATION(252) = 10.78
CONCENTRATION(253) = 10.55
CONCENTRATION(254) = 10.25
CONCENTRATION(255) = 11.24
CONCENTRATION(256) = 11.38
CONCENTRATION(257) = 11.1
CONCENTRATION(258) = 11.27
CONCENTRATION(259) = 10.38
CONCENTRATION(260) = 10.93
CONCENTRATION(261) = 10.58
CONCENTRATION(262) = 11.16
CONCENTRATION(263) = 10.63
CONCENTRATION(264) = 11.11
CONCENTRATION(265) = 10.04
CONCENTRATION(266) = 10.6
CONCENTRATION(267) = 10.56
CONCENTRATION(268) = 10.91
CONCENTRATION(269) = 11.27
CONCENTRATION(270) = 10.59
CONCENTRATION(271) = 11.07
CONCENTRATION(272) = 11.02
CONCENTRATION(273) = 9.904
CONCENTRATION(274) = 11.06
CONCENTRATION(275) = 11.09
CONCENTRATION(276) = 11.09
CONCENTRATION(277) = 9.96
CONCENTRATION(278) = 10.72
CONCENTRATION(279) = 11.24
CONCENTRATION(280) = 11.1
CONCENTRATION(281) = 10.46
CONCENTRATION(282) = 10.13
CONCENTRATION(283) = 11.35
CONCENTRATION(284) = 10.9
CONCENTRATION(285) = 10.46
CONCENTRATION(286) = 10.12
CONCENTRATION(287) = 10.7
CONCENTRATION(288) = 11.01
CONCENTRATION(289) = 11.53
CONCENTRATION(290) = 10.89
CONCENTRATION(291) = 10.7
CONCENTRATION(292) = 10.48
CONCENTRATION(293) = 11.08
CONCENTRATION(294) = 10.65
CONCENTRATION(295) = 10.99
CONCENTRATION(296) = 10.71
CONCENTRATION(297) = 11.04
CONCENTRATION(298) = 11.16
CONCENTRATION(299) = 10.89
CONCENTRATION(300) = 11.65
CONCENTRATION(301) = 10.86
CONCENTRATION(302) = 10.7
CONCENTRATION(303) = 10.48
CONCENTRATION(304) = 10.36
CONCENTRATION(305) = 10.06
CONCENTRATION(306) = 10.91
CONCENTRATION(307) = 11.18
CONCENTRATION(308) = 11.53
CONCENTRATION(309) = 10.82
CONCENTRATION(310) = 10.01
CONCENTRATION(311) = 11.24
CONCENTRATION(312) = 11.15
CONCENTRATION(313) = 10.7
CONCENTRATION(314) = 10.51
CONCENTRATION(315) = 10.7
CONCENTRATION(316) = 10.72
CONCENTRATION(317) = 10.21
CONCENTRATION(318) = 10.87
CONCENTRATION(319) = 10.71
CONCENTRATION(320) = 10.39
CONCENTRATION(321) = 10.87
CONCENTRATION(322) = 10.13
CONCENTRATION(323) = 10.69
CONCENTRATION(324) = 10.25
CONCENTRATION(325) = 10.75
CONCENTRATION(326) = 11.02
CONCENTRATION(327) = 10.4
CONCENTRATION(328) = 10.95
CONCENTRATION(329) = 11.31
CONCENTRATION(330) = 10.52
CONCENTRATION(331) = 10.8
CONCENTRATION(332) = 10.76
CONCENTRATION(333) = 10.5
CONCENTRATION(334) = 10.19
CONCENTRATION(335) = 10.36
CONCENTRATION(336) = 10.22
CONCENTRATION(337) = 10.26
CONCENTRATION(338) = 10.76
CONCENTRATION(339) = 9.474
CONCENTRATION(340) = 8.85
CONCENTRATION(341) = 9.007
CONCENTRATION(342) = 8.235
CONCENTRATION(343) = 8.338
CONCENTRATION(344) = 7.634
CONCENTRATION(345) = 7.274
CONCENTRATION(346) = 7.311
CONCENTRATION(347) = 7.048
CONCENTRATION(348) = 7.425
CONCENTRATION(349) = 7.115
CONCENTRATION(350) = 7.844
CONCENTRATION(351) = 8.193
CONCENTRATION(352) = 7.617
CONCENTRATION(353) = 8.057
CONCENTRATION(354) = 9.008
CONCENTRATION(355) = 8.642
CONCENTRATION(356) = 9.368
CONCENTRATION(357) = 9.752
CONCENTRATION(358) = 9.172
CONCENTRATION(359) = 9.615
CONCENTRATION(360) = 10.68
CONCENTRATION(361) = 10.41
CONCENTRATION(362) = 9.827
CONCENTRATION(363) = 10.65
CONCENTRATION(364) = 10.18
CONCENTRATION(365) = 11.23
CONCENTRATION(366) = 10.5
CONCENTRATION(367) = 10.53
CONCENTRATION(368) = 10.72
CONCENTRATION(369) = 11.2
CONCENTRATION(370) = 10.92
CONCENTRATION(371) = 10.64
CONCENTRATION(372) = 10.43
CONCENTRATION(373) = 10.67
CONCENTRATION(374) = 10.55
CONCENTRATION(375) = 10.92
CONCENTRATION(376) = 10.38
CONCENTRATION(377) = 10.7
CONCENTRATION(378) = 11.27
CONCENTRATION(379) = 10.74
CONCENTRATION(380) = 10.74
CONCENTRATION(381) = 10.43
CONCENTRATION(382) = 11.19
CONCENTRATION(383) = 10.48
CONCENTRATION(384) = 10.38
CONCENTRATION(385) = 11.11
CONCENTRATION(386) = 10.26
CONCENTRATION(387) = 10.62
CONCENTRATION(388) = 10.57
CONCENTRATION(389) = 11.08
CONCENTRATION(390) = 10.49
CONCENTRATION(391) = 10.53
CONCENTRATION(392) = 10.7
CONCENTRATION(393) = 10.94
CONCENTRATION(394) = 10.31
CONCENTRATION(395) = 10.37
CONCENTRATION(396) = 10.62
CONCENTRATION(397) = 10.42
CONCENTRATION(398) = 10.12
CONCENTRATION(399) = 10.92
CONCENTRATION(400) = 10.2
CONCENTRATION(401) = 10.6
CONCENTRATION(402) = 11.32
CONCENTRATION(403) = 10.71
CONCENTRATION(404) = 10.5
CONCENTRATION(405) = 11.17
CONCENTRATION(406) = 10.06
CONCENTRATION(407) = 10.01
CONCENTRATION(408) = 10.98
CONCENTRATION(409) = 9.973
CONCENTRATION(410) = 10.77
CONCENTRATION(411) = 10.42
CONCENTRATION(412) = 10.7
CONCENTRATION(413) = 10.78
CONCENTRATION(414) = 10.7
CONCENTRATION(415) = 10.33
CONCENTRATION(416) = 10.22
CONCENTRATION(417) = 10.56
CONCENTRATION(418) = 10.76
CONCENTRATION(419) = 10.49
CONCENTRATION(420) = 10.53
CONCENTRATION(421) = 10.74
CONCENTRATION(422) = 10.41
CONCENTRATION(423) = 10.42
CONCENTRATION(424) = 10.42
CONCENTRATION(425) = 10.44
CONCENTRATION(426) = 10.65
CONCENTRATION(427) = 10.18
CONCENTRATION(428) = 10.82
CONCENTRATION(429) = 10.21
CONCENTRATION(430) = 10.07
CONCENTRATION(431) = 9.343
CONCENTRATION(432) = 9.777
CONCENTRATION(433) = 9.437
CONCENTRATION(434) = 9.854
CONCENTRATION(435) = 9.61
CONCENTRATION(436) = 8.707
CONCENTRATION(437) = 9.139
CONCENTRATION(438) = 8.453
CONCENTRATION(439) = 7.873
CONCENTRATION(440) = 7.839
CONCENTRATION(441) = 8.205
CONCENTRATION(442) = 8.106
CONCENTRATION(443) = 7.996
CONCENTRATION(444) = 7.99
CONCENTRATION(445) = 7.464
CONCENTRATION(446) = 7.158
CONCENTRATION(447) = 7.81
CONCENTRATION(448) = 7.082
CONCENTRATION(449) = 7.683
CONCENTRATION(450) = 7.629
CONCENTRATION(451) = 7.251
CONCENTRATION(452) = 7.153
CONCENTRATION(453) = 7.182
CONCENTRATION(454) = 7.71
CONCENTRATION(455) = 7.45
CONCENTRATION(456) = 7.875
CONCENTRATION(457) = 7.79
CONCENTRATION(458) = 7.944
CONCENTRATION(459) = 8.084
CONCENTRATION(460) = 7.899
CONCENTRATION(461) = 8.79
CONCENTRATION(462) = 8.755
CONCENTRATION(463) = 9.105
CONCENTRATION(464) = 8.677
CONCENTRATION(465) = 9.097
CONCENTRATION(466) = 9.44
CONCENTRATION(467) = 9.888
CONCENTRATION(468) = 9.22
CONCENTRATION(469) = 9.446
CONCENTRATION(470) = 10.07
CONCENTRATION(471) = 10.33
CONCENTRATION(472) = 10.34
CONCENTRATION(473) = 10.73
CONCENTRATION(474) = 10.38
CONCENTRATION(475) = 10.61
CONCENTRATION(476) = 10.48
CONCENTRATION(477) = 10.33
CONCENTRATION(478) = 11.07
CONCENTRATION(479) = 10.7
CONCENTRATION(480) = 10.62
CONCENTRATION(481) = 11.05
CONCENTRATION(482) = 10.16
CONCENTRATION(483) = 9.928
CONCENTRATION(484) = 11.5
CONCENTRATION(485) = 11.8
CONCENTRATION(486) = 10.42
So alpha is 0.21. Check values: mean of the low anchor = 11.4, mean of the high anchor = 10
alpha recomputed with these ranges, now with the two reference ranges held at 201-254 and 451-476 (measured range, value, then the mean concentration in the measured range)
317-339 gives -0.03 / 10.6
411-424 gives -0.13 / 10.5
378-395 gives -0.10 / 10.7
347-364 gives 0.12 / 8.94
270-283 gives 0.01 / 10.8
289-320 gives -0.02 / 10.8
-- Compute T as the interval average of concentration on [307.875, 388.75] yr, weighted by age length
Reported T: 10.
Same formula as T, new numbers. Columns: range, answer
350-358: 8.64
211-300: 11.1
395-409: 10.6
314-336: 10.6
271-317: 10.8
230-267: 11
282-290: 10.8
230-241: 11.3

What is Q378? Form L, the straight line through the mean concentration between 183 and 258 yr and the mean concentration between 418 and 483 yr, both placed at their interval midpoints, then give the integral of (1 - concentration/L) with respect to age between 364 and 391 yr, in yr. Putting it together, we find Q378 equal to -2.2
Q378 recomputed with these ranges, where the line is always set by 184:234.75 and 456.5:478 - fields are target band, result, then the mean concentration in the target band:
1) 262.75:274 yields 0.4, 10.7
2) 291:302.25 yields -0.1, 10.9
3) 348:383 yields 1.0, 9.97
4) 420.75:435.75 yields -0.6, 10.1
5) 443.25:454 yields 2.4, 7.47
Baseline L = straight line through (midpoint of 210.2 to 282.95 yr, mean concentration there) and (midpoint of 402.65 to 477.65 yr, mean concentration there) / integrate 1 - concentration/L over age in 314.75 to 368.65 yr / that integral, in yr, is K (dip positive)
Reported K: 2.9 yr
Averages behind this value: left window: 11.1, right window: 9.38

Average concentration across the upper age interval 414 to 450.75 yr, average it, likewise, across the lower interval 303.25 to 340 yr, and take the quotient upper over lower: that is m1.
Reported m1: 0.9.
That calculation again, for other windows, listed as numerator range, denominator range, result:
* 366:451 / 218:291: 0.91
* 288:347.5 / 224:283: 0.94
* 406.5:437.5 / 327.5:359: 1.12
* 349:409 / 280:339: 0.96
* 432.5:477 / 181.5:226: 0.74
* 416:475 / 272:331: 0.84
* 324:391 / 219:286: 0.90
